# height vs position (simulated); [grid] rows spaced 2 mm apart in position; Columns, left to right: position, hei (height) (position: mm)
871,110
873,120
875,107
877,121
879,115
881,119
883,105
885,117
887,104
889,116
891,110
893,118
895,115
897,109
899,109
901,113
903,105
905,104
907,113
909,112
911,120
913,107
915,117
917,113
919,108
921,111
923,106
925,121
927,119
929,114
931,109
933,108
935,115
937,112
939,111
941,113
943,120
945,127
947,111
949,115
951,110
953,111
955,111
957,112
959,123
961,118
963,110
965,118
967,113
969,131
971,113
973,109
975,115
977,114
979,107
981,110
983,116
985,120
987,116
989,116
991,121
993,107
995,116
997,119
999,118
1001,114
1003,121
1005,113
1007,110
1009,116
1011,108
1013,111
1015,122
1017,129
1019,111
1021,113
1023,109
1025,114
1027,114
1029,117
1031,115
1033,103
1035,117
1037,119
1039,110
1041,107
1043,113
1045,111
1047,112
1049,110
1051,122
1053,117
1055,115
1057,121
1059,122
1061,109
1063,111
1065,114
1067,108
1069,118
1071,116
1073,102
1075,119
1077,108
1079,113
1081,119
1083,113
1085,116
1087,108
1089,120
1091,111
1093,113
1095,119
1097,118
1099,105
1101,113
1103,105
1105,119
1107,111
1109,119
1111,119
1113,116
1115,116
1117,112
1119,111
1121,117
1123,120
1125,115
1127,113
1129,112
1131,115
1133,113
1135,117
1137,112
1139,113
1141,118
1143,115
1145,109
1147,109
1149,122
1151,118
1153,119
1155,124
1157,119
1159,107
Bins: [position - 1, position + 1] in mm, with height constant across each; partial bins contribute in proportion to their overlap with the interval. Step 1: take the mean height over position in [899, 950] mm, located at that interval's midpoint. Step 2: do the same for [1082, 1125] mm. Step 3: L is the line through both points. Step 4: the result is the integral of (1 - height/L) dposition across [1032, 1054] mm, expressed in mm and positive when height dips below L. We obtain 0.20 mm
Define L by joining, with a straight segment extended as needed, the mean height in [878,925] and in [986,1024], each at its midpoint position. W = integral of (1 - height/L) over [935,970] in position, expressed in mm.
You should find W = -0.7 mm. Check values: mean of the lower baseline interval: 112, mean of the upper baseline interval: 115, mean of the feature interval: 116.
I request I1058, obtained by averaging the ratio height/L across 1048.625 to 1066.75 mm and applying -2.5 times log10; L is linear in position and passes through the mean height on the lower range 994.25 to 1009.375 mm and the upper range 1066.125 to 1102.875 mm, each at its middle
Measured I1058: -0.01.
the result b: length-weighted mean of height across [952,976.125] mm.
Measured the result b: 115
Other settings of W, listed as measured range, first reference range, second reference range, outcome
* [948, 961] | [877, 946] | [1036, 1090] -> -0.1 mm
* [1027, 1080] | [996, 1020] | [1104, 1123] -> 1.1 mm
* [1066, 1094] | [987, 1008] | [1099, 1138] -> 0.4 mm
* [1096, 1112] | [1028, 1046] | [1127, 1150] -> 0.0 mm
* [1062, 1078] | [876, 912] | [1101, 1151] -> 0.3 mm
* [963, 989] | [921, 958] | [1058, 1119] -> -0.3 mm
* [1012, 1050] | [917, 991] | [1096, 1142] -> 0.3 mm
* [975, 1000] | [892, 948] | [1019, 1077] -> -0.4 mm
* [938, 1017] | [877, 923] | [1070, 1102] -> -1.9 mm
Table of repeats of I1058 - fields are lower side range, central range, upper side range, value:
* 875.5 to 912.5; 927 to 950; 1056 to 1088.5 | -0.02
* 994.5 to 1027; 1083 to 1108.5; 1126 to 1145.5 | 0.01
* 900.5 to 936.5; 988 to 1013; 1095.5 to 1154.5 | -0.02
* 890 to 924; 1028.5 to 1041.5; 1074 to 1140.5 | 0.01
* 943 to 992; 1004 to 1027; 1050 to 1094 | 0.01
